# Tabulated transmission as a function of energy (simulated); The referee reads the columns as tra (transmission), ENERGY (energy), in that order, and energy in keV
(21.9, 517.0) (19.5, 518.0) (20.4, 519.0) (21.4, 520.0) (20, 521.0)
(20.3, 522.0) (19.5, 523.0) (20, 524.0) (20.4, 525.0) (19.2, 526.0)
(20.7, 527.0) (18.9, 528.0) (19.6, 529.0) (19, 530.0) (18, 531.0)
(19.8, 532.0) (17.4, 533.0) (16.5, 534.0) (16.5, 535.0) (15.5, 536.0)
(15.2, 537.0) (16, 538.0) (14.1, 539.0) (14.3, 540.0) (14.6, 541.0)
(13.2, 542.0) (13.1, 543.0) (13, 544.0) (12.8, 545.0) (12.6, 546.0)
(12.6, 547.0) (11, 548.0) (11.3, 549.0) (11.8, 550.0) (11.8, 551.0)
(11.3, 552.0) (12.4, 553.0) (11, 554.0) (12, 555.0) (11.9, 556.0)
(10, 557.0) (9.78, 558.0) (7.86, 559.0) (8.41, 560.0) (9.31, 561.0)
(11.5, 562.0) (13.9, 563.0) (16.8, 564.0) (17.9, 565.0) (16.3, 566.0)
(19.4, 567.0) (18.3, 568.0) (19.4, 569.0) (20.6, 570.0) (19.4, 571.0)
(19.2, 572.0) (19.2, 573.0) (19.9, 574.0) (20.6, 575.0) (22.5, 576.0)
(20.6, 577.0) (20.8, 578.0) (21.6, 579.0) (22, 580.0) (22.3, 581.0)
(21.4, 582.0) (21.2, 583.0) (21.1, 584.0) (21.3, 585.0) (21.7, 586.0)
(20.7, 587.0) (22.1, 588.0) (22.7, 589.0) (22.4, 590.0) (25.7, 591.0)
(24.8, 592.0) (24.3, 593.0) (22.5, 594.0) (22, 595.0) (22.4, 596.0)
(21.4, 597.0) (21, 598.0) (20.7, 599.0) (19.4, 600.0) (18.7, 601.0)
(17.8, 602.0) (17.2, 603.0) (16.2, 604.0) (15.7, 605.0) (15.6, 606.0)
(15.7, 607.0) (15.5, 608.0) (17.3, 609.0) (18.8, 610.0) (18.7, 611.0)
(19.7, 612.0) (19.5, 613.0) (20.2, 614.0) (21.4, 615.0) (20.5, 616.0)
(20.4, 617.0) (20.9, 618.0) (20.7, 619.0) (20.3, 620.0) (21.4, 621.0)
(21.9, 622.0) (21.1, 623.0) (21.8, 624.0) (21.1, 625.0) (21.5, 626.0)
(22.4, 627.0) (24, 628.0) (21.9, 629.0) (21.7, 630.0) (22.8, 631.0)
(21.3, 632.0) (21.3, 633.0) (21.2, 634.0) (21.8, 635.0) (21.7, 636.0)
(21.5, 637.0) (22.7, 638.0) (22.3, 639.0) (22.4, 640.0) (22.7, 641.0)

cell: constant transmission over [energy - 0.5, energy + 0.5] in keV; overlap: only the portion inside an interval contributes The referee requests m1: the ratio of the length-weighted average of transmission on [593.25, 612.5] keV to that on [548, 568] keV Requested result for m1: 1.51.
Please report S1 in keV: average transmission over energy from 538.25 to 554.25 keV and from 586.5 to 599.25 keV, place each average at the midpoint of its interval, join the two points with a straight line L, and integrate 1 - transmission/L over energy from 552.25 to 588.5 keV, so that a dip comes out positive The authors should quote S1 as 1.5 keV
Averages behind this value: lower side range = 12.6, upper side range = 22.6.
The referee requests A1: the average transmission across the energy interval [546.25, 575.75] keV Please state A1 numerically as 14.4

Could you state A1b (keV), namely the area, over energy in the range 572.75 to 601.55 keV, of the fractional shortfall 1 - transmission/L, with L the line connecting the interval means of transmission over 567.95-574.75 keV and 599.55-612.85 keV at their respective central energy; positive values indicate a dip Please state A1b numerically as -4.7 keV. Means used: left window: 19.5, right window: 17.5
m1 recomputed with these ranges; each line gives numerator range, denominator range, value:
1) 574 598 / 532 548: 1.51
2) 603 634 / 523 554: 1.30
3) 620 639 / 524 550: 1.38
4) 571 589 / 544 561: 1.89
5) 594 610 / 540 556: 1.50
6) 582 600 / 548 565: 1.92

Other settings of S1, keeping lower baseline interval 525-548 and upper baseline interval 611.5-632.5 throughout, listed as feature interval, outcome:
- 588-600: -1.9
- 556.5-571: 2.7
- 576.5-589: -1.7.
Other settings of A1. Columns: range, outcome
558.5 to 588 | 18.5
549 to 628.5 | 18.6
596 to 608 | 18.2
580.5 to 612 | 20.3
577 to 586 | 21.4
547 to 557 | 11.6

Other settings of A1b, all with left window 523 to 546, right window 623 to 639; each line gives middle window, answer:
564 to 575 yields -0.21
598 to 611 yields 1.83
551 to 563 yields 4.83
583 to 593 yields -1.50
